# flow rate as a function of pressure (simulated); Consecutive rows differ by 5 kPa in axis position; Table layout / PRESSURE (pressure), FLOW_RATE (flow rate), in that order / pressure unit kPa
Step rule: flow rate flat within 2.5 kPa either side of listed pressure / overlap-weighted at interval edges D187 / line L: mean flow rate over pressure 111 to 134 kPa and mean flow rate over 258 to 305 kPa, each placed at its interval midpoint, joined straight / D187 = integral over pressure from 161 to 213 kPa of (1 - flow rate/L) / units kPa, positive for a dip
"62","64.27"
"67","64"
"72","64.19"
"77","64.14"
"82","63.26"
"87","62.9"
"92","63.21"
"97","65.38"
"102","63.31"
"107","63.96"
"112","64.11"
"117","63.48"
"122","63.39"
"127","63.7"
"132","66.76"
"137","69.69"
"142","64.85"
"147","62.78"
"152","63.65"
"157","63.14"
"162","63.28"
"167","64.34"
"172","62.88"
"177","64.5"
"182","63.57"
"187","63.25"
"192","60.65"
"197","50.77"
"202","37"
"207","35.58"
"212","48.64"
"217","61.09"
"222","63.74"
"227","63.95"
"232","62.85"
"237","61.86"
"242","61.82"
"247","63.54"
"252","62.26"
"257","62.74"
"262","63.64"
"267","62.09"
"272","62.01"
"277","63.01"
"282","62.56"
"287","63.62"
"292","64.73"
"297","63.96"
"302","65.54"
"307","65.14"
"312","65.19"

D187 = 6.6 kPa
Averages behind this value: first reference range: 64.2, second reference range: 63.5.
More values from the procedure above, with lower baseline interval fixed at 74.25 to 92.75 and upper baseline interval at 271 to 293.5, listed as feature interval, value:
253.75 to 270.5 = 0.12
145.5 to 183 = -0.13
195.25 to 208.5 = 4.67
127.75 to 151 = -0.86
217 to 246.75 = 0.23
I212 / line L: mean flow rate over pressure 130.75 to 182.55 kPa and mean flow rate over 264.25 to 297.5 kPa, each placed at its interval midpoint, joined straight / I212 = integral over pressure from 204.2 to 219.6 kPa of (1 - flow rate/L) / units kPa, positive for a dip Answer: 3.75 kPa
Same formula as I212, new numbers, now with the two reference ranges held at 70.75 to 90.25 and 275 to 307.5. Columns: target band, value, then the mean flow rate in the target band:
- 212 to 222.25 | 0.8 kPa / 58.8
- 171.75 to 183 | 0.0 kPa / 63.8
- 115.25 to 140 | -0.7 kPa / 65.5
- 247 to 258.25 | 0.2 kPa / 62.7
